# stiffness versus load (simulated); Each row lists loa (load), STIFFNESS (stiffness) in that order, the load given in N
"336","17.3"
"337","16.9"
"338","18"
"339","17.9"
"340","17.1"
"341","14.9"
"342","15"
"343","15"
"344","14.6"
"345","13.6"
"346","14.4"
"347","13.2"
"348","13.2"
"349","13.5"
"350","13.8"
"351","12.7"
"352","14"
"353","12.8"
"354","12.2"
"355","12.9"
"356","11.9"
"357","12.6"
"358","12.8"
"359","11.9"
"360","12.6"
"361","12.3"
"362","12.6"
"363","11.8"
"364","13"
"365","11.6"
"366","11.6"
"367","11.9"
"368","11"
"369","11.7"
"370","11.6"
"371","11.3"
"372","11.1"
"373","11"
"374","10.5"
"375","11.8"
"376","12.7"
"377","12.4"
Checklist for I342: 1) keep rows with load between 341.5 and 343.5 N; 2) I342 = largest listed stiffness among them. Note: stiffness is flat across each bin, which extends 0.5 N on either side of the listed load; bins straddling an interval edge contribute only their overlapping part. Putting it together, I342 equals 15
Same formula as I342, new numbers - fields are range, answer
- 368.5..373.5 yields 11.7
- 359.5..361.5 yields 12.6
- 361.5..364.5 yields 13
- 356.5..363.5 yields 12.8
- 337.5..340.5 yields 18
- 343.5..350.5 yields 14.6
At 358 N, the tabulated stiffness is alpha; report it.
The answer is 12.8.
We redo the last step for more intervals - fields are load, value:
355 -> 12.9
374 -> 10.5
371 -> 11.3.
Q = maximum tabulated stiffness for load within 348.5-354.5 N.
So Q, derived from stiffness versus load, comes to 14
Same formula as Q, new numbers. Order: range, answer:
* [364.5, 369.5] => 11.9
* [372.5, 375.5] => 11.8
